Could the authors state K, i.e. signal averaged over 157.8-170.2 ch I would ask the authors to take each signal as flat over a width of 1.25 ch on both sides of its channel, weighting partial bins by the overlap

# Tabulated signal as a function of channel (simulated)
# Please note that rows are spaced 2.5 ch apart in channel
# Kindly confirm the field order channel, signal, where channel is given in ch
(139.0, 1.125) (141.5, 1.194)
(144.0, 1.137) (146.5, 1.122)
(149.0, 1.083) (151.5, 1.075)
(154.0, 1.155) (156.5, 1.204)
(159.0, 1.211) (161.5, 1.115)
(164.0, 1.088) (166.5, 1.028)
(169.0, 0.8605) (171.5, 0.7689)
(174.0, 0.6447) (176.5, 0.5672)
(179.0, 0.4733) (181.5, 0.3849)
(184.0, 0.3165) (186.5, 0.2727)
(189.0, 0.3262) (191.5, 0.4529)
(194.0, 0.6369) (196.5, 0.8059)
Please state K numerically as 1.06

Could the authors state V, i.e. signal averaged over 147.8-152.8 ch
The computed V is 1.08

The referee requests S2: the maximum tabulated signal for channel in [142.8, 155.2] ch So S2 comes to 1.155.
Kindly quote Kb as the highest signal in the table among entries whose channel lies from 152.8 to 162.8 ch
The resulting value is 1.211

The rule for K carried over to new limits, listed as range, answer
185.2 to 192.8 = 0.352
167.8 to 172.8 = 0.813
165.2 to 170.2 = 0.947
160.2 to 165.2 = 1.1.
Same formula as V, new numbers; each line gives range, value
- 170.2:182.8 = 0.568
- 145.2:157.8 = 1.13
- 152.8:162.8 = 1.17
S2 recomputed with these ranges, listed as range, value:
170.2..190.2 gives 0.7689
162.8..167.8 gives 1.088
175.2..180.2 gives 0.5672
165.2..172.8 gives 1.028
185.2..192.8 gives 0.4529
